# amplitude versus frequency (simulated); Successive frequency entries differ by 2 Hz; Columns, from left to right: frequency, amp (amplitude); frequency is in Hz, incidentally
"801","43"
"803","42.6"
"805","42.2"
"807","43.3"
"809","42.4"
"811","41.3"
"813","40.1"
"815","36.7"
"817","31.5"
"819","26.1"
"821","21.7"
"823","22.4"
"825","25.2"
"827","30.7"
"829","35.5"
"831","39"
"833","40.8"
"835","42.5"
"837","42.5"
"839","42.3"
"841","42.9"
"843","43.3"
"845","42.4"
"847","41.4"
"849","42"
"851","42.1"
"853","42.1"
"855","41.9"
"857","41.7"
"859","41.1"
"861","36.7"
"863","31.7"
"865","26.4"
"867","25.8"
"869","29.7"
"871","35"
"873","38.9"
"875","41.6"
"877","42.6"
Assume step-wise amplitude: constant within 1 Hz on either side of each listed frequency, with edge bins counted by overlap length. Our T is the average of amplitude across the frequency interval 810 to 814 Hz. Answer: 40.7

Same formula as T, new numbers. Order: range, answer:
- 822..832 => 30.6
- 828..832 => 37.2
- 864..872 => 29.2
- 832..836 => 41.6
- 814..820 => 31.4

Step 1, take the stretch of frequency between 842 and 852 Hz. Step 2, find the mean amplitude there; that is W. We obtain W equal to 42.2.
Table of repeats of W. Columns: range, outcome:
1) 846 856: 41.9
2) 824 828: 27.9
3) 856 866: 35.5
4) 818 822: 23.9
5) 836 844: 42.8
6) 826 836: 37.7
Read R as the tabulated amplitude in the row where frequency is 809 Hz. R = 42.4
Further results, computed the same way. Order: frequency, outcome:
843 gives 43.3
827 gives 30.7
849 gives 42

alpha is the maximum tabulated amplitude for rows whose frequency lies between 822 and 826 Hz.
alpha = 25.2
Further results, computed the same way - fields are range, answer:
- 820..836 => 42.5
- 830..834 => 40.8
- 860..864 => 36.7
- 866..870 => 29.7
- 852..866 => 42.1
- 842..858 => 43.3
